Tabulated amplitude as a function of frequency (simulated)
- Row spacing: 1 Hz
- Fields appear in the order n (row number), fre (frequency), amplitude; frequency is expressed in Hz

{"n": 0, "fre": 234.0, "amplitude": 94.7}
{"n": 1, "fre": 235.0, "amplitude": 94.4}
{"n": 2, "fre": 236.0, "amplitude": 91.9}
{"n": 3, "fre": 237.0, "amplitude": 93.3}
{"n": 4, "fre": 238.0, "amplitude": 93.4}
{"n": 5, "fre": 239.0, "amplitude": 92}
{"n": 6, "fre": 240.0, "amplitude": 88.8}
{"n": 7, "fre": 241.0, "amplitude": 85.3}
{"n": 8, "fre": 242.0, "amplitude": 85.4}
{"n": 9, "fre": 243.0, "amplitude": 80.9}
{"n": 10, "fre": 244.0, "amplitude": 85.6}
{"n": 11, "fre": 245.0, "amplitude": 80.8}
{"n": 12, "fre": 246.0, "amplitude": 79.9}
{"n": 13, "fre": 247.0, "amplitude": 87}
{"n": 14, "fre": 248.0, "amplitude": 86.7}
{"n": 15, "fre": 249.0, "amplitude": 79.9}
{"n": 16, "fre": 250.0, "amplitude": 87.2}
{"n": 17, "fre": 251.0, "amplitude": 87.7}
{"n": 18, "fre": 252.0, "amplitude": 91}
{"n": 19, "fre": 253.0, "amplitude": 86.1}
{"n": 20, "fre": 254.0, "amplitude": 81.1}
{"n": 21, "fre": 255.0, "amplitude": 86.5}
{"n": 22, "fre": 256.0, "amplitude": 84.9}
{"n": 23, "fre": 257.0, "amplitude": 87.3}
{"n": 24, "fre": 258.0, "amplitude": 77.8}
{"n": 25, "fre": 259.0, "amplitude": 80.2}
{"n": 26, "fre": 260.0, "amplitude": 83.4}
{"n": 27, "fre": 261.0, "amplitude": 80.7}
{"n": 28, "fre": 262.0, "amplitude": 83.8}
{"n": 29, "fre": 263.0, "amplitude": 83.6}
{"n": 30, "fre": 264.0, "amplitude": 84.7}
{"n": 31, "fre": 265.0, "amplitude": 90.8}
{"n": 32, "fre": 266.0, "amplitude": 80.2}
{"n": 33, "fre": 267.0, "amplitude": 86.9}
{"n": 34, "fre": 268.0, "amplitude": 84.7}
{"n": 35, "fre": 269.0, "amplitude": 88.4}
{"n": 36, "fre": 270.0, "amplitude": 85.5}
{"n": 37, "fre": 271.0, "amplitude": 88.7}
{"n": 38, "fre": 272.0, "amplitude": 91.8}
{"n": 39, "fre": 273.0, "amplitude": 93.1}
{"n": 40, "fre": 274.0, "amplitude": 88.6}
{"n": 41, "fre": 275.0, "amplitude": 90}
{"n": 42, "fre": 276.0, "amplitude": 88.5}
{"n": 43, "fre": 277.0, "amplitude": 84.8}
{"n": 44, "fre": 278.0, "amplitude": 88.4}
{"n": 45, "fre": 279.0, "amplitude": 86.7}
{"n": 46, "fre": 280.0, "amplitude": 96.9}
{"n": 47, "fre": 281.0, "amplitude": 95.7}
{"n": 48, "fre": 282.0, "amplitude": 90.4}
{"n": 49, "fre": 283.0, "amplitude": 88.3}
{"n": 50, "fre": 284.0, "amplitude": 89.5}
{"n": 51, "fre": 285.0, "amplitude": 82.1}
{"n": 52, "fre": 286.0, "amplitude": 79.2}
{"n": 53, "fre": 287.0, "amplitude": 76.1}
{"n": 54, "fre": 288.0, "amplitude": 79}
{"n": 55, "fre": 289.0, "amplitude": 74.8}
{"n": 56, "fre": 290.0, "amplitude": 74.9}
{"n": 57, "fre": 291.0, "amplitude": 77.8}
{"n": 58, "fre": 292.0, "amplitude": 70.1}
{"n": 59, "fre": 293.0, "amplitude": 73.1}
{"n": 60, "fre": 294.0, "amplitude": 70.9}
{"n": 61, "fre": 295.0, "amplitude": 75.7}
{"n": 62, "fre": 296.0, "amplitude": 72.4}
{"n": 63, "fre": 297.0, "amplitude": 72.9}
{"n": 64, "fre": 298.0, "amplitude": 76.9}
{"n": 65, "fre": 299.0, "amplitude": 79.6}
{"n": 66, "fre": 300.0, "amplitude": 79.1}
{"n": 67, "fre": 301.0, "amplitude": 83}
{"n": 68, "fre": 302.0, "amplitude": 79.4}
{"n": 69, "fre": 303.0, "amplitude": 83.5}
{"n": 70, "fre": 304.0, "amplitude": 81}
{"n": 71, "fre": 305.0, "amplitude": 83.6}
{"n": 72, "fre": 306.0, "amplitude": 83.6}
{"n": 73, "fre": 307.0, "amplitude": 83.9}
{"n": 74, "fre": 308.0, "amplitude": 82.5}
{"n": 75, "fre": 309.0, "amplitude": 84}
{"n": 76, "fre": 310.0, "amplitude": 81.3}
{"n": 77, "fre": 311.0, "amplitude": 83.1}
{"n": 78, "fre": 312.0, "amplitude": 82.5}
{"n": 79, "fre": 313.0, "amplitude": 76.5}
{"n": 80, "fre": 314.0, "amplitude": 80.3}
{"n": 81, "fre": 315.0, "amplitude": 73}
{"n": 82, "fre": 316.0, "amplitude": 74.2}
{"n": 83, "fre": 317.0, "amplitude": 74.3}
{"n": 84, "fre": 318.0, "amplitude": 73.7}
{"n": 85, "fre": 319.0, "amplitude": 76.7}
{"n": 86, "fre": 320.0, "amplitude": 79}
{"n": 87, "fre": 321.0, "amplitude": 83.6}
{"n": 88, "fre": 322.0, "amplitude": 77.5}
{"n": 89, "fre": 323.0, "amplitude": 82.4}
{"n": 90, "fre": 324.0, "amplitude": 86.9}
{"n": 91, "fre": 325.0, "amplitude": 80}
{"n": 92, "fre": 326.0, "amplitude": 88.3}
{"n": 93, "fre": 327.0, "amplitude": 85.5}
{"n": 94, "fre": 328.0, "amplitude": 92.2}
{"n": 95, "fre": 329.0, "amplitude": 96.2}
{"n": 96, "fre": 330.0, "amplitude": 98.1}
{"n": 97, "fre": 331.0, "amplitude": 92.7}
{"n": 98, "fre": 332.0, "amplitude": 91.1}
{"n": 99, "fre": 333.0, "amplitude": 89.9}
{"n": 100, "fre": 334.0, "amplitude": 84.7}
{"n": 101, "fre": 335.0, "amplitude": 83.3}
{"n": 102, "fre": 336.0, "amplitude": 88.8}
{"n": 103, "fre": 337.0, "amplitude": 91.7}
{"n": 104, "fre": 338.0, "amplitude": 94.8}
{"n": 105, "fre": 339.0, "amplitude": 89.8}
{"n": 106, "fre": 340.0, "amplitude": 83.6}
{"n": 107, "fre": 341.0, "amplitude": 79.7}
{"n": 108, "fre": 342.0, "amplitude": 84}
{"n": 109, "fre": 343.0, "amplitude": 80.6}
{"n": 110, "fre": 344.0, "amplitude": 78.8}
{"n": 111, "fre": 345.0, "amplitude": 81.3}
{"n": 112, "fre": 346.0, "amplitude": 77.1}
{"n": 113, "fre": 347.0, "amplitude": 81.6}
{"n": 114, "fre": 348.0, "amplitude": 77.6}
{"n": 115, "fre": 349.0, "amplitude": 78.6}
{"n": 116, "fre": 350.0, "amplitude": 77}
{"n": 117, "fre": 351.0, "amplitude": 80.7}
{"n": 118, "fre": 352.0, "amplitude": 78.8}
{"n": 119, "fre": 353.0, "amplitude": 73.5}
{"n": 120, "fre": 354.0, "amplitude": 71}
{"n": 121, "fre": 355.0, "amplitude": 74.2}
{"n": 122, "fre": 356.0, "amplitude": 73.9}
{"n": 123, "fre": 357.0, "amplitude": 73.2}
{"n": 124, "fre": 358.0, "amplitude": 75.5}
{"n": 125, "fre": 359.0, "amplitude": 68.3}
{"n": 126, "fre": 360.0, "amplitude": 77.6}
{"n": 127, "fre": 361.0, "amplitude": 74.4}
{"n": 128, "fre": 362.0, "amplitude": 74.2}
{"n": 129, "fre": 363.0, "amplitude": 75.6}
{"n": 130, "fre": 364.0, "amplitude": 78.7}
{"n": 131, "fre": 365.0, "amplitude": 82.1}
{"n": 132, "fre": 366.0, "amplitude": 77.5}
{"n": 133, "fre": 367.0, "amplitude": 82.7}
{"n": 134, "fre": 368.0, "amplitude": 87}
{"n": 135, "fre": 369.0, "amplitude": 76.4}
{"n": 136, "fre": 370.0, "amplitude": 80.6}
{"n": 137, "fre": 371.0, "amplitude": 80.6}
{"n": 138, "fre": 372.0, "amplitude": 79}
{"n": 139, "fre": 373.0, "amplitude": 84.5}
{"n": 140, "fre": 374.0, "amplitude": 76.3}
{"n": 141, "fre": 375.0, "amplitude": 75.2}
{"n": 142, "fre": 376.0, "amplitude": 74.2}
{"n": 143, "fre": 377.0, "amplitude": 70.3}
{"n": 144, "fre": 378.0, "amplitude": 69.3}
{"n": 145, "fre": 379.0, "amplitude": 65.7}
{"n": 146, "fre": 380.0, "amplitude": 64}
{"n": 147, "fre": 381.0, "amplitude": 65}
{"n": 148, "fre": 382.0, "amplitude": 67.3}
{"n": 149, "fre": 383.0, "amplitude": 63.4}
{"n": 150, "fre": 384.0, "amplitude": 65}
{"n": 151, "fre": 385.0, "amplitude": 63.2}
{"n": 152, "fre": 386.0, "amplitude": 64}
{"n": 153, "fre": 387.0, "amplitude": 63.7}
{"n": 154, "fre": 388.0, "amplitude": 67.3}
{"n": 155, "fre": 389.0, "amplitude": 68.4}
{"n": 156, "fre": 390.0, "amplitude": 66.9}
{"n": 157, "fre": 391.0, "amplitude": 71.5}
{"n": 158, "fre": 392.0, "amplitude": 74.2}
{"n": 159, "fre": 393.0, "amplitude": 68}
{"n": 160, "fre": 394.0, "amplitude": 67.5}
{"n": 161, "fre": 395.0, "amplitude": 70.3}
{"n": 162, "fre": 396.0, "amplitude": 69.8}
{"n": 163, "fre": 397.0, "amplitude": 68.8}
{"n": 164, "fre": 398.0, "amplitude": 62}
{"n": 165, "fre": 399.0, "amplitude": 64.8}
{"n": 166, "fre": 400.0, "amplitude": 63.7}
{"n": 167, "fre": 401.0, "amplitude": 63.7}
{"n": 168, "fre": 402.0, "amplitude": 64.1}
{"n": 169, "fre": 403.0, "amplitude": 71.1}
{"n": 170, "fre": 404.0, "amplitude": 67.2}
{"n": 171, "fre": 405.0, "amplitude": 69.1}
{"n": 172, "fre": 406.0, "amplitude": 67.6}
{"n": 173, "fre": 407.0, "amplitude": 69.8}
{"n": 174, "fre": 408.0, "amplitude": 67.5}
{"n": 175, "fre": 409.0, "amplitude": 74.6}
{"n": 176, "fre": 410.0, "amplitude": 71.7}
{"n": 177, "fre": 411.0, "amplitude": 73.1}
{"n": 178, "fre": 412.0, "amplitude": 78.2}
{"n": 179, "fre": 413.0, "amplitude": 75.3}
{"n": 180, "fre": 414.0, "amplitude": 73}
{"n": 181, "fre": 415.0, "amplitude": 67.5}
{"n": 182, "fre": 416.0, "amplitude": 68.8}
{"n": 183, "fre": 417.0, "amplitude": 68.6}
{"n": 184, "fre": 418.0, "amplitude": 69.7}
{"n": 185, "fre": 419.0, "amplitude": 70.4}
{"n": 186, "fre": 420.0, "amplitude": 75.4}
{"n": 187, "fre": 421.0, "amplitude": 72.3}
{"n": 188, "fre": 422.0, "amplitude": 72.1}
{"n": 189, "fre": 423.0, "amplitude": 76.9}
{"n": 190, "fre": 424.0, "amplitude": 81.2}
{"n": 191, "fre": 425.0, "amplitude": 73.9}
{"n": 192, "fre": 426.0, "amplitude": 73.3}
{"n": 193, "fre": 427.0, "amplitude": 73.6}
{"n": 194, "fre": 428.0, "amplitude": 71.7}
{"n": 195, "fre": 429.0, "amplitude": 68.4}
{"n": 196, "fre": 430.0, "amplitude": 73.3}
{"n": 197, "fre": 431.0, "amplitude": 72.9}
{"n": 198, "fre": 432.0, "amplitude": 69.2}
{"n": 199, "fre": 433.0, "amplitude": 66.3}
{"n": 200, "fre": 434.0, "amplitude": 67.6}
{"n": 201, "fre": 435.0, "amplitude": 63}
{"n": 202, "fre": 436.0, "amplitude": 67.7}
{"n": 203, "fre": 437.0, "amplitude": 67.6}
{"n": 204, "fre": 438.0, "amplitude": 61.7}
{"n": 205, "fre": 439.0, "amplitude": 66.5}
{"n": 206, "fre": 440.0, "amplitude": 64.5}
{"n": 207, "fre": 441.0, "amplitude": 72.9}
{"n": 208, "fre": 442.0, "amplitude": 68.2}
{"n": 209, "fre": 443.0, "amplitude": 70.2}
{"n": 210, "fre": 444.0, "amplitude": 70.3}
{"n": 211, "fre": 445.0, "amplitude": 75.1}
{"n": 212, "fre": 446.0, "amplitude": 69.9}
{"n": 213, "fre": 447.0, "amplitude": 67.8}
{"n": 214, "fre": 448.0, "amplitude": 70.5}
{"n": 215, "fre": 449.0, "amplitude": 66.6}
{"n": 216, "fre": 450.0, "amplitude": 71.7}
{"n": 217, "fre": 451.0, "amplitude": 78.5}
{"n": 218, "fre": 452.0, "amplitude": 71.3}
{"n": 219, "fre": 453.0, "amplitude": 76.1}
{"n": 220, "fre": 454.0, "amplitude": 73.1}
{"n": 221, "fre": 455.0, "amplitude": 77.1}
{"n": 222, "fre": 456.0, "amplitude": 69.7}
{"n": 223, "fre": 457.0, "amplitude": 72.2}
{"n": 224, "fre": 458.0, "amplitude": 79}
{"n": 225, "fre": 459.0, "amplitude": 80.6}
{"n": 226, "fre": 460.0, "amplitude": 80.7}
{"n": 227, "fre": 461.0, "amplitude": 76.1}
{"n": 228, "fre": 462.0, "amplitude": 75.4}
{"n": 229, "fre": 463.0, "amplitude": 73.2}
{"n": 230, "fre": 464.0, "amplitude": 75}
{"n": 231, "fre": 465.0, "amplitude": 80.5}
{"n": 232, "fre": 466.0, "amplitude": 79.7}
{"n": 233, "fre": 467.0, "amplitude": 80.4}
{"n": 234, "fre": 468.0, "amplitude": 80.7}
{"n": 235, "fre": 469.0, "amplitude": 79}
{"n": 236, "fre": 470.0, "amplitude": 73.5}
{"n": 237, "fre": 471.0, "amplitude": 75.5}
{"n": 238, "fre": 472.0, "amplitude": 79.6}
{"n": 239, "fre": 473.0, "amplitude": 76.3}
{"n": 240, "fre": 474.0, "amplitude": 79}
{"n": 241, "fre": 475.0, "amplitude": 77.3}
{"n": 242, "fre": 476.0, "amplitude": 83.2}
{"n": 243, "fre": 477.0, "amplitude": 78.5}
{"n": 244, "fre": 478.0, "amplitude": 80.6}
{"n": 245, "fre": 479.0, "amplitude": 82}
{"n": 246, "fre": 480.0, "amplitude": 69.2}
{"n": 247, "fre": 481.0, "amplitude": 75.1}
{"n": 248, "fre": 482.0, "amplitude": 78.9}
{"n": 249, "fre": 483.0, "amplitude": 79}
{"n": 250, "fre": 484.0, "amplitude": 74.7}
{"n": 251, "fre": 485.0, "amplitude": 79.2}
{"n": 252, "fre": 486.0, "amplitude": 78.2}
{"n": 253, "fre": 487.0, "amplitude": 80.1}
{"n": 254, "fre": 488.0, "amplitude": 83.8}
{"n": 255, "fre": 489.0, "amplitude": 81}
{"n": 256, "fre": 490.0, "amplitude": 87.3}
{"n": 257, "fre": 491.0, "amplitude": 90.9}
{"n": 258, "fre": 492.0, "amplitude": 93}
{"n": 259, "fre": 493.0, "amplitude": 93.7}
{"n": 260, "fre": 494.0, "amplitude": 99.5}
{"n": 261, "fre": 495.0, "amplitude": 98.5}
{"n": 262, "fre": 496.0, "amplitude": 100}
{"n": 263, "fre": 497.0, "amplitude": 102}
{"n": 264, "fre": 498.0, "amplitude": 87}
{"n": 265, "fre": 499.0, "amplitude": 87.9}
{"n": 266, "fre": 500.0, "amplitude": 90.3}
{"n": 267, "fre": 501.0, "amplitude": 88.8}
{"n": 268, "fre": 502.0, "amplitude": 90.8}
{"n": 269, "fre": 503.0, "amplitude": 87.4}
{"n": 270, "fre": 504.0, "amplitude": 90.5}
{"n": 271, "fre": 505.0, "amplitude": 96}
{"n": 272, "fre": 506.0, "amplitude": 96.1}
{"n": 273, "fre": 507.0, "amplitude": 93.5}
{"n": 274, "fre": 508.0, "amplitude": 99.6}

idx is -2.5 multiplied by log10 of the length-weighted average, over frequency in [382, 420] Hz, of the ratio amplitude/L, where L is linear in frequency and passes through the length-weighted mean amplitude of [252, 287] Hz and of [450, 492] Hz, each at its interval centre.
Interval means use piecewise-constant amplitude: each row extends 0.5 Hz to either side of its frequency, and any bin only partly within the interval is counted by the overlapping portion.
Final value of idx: 0.18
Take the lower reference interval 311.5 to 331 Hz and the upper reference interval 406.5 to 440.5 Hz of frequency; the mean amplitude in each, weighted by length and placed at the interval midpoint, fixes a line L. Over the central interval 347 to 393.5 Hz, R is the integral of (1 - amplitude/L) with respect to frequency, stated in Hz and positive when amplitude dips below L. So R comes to 2.1 Hz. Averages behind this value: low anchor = 82.4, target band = 73.5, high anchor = 70.8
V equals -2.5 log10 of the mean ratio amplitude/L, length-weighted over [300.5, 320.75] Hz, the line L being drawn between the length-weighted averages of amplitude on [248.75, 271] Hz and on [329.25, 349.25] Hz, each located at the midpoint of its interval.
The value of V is 0.07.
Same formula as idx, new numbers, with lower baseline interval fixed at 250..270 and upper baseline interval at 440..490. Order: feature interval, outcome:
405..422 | 0.10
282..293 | 0.06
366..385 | 0.09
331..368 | 0.01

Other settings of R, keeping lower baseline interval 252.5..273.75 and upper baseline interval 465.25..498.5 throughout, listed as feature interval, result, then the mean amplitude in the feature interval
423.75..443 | 3.21 Hz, 69.5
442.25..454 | 1.64 Hz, 71.6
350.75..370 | 1.73 Hz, 76.6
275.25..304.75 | 1.33 Hz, 81.2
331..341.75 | -0.43 Hz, 87.9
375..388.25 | 2.74 Hz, 66.7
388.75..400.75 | 2.28 Hz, 67.9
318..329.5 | 0.09 Hz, 83.9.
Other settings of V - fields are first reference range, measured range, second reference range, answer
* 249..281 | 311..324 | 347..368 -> 0.03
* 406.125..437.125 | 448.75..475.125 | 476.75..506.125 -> 0.05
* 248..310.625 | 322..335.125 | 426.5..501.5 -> -0.08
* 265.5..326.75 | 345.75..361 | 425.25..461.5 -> 0.03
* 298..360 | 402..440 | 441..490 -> 0.11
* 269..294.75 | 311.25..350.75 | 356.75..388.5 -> -0.07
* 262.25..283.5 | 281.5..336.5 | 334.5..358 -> 0.04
